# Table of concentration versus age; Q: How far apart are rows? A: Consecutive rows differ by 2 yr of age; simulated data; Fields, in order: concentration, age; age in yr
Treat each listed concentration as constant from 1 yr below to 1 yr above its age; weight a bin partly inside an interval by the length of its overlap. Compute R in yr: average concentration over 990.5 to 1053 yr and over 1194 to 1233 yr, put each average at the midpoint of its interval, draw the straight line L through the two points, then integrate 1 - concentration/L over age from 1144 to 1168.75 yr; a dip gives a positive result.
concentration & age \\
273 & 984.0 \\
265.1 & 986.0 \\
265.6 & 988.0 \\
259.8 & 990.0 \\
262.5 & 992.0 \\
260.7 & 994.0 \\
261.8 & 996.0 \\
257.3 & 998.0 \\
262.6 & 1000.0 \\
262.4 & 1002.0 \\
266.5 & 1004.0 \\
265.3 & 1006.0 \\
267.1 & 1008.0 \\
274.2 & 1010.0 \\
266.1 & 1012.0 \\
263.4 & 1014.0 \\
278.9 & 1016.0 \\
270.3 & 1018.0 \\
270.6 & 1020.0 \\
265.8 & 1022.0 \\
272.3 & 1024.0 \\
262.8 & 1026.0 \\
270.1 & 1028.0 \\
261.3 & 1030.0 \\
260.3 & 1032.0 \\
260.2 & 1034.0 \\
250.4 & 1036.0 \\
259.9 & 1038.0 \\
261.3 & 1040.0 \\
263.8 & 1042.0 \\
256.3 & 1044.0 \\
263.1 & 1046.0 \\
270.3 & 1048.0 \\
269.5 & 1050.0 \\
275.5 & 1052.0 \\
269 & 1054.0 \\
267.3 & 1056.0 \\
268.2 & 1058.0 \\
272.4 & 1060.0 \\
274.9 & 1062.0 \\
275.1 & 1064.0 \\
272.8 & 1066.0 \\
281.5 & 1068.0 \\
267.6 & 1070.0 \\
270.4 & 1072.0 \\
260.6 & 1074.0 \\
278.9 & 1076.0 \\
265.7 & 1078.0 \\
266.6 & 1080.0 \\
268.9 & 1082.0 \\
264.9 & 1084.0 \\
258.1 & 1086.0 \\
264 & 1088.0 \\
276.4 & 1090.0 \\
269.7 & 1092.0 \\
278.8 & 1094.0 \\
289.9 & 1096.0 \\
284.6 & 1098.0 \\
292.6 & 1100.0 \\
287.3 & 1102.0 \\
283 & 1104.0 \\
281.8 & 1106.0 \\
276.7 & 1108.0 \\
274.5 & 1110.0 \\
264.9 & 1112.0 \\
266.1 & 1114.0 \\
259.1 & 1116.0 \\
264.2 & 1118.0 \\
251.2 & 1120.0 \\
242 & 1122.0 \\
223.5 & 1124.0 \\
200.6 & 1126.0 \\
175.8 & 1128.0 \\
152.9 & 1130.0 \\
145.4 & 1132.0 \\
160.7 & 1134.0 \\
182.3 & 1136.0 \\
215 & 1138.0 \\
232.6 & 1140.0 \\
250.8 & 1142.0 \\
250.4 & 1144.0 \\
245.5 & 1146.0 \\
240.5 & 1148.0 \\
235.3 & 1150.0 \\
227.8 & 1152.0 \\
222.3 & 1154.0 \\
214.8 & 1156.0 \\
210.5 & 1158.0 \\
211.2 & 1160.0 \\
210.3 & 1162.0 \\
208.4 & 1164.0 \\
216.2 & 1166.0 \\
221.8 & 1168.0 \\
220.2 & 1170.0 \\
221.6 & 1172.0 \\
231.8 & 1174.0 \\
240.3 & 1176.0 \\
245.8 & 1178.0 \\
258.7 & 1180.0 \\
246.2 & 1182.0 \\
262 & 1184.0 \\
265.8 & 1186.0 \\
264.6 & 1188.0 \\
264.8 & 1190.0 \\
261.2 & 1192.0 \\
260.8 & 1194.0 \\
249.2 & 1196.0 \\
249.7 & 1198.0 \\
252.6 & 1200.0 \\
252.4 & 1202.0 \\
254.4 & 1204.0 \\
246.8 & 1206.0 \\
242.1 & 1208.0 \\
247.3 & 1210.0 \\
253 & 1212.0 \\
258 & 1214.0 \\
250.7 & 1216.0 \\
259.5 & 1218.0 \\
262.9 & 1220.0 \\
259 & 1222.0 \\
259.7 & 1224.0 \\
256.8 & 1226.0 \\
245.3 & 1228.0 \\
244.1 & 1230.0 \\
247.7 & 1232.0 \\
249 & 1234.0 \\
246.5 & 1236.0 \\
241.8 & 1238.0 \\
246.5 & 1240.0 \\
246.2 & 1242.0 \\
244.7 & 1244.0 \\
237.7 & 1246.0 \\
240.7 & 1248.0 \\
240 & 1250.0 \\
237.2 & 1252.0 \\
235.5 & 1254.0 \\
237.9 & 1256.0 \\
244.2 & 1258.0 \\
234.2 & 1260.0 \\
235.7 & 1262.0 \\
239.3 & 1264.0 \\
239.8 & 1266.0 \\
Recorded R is 3.18 yr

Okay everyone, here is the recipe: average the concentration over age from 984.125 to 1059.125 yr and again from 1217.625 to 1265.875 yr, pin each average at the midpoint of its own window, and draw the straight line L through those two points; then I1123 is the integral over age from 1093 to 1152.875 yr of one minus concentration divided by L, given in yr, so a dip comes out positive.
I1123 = 3.5 yr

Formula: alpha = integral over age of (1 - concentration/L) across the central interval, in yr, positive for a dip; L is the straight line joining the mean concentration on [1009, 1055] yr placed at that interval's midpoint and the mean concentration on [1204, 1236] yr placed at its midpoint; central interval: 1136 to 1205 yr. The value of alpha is 4.8 yr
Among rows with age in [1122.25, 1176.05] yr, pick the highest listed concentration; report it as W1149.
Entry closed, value 250.8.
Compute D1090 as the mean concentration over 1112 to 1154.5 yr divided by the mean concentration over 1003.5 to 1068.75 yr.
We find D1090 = 0.83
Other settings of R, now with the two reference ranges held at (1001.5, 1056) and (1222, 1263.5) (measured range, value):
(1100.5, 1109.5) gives -0.8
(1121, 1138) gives 4.6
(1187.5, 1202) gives -0.5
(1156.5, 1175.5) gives 2.6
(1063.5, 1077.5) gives -0.6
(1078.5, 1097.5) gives -0.8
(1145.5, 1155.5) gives 0.8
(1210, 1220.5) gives -0.4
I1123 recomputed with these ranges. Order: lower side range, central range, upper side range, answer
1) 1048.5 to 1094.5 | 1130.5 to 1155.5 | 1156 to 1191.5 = 2.99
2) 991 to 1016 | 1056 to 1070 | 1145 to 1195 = -1.02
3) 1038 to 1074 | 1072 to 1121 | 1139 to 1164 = -3.97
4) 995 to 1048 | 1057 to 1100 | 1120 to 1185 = -4.81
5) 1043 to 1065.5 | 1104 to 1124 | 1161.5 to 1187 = -0.88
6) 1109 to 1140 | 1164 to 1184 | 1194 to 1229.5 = 0.39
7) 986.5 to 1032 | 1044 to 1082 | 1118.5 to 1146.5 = -4.58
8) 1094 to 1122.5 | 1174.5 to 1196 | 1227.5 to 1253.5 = -0.01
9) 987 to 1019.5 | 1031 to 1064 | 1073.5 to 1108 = 0.59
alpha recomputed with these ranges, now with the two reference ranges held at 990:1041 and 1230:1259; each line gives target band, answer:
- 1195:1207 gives -0.20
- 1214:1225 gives -0.60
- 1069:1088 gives -0.61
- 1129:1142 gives 3.40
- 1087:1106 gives -1.78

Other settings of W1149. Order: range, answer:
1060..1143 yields 292.6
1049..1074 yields 281.5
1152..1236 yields 265.8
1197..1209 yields 254.4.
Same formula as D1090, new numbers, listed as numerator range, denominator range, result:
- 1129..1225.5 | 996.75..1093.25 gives 0.88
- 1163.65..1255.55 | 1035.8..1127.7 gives 0.93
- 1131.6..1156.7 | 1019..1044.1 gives 0.83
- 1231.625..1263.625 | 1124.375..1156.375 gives 1.15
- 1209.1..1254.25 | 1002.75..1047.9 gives 0.94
